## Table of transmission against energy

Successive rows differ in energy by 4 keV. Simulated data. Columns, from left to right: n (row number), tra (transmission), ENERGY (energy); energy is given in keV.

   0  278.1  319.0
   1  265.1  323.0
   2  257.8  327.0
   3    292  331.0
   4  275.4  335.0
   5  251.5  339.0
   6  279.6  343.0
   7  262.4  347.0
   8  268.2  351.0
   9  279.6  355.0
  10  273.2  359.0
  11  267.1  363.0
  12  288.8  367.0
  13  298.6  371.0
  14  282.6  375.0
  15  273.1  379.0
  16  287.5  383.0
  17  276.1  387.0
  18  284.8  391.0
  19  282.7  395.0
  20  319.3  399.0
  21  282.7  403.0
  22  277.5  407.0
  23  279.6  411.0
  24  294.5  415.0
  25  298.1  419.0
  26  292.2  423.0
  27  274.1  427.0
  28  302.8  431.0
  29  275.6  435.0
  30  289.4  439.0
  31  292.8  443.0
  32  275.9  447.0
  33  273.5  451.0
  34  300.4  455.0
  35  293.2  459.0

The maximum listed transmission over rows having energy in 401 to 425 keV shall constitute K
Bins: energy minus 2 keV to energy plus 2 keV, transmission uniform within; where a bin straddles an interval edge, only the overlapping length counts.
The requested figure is 298.1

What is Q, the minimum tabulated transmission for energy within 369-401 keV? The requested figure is 273.1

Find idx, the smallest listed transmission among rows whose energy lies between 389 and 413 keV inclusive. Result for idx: 277.5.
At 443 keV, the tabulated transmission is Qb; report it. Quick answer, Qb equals 292.8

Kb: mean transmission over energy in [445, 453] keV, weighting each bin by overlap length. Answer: 275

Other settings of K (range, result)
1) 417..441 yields 302.8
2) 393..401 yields 319.3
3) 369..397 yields 298.6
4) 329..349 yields 292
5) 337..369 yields 288.8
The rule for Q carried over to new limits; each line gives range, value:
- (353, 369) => 267.1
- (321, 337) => 257.8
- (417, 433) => 274.1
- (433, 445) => 275.6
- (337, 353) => 251.5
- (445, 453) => 273.5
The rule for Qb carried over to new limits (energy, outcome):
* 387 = 276.1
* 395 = 282.7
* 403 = 282.7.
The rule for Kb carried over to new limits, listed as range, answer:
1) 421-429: 283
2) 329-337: 284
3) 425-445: 287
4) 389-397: 284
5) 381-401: 290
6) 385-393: 280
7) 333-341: 263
